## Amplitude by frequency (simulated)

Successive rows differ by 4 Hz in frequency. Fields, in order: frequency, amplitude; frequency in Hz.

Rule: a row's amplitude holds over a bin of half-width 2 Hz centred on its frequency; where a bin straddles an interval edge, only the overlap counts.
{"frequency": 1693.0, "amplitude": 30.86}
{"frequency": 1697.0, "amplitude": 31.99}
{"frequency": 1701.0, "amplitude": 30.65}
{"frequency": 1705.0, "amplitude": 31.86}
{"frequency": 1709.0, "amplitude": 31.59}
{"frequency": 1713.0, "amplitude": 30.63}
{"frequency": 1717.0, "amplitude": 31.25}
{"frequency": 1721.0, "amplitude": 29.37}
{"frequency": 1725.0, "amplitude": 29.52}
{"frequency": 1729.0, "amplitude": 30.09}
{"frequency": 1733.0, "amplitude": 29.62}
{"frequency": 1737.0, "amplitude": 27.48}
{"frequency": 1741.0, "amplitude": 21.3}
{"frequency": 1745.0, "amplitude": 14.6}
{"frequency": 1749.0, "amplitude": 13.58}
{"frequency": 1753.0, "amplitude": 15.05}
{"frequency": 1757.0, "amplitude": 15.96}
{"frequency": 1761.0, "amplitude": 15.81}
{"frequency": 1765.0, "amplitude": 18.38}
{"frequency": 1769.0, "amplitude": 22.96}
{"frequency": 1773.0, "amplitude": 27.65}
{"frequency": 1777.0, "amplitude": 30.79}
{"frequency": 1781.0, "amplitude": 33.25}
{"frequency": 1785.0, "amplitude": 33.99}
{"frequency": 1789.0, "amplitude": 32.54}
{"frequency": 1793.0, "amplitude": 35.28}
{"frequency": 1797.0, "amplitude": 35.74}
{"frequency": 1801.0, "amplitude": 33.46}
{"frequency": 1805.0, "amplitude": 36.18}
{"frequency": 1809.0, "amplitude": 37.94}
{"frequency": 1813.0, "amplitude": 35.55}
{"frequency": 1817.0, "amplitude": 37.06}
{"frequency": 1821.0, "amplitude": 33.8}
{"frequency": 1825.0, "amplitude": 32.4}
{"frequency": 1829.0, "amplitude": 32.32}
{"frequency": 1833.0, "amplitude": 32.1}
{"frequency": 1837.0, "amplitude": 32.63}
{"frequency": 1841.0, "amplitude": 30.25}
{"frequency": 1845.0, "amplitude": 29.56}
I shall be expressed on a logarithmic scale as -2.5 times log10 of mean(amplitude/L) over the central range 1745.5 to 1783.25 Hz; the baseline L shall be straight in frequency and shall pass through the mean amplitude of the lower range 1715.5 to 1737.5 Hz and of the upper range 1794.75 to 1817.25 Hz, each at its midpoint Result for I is 0.47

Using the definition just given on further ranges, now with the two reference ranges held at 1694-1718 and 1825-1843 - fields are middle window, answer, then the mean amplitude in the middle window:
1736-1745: 0.39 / 21.9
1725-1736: 0.07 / 29.6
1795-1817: -0.13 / 35.9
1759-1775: 0.43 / 21.2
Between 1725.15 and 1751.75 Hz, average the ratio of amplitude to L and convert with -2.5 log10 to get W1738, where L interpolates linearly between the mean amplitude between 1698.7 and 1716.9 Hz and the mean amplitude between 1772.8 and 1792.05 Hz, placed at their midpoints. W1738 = 0.34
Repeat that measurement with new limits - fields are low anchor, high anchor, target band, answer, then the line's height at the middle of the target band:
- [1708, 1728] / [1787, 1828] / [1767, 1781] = 0.19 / 33.2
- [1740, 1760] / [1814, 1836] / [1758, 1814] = -0.23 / 24.3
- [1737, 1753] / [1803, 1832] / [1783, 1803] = -0.18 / 29.1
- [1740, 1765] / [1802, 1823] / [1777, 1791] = -0.24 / 26.5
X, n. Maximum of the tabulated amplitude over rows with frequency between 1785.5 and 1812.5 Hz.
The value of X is 37.94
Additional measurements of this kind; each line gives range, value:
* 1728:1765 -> 30.09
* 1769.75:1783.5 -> 33.25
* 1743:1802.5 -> 35.74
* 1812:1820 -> 37.06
